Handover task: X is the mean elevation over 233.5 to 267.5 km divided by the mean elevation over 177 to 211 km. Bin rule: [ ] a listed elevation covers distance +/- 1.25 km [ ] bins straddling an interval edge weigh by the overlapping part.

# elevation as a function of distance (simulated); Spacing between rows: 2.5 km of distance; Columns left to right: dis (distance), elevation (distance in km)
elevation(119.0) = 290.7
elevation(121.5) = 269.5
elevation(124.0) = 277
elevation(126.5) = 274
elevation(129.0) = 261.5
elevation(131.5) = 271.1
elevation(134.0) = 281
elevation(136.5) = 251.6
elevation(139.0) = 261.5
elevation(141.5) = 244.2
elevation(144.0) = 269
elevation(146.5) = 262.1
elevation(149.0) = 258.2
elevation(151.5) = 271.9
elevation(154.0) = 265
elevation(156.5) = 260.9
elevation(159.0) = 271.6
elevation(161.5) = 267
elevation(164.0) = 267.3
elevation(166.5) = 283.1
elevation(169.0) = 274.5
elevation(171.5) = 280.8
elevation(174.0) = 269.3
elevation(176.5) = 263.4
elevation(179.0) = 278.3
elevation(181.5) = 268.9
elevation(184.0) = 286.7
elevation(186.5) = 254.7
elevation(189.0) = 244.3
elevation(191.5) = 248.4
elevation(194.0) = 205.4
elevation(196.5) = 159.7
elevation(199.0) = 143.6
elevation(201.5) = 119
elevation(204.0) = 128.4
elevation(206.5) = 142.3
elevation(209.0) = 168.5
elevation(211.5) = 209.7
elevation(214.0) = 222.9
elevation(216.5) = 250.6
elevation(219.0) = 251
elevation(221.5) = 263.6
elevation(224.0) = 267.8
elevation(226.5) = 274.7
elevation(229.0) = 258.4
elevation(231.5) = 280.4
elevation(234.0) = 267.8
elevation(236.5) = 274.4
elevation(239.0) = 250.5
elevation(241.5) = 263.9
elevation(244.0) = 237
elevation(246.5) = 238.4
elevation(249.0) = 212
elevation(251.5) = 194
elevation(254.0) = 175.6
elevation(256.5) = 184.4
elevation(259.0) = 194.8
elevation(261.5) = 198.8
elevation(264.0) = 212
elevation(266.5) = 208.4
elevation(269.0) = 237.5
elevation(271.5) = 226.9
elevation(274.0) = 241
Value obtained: 1.08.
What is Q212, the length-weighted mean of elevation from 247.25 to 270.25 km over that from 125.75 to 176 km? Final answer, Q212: 0.76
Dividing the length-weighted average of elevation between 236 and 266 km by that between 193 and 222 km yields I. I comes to 1.2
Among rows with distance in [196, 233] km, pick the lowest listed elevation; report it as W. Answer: 119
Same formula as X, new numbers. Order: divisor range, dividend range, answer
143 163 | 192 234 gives 0.80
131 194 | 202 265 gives 0.84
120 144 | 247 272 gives 0.77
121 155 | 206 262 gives 0.87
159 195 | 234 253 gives 0.91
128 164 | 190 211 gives 0.63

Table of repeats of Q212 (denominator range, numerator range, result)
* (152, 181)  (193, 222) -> 0.69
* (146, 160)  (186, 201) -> 0.76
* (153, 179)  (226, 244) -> 0.98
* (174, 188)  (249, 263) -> 0.71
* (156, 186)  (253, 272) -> 0.75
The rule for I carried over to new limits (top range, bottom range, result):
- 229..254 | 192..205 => 1.55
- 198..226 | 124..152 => 0.75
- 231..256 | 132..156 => 0.90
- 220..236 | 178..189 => 1.00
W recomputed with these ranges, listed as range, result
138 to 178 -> 244.2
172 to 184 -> 263.4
